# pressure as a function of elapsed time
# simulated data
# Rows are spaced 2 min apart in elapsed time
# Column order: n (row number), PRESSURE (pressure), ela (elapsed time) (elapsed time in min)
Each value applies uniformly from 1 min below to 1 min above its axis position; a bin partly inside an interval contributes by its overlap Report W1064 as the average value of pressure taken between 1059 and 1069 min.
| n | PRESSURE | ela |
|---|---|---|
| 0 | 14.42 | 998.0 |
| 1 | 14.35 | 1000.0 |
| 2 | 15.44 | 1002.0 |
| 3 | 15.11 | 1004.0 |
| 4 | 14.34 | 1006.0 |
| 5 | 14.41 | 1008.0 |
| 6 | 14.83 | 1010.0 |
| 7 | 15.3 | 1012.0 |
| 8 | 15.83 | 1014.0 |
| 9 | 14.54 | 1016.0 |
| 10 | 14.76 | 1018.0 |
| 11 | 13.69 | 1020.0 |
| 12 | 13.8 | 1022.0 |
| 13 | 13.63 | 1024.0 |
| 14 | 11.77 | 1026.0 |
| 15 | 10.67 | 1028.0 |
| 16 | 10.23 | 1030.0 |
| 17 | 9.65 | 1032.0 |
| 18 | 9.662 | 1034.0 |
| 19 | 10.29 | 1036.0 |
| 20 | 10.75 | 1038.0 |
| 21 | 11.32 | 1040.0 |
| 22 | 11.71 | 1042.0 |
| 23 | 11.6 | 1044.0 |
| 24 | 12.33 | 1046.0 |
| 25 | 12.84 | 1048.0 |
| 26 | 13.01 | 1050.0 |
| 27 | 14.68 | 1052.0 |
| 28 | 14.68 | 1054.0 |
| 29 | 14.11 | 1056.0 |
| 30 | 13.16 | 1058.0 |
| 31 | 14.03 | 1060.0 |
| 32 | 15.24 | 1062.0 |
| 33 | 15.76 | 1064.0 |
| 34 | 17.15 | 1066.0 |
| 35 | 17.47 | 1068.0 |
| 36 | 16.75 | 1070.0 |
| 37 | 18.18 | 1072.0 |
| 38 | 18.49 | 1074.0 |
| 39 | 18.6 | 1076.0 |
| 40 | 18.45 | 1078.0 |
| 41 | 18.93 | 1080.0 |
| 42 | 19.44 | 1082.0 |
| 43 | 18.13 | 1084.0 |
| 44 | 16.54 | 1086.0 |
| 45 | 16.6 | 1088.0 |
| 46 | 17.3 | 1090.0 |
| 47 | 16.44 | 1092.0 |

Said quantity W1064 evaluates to 15.9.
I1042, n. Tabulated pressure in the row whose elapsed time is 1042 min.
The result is 11.71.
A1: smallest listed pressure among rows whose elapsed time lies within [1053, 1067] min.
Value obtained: 13.16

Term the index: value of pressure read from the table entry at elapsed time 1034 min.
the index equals 9.662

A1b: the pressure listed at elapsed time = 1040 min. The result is 11.32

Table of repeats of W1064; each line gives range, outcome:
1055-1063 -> 14.1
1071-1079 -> 18.4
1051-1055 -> 14.7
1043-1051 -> 12.4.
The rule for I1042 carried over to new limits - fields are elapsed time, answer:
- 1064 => 15.76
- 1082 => 19.44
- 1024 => 13.63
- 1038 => 10.75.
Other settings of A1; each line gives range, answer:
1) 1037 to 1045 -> 10.75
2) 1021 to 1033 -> 9.65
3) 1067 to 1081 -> 16.75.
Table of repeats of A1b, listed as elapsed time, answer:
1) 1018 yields 14.76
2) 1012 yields 15.3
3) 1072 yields 18.18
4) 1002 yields 15.44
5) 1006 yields 14.34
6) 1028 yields 10.67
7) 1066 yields 17.15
